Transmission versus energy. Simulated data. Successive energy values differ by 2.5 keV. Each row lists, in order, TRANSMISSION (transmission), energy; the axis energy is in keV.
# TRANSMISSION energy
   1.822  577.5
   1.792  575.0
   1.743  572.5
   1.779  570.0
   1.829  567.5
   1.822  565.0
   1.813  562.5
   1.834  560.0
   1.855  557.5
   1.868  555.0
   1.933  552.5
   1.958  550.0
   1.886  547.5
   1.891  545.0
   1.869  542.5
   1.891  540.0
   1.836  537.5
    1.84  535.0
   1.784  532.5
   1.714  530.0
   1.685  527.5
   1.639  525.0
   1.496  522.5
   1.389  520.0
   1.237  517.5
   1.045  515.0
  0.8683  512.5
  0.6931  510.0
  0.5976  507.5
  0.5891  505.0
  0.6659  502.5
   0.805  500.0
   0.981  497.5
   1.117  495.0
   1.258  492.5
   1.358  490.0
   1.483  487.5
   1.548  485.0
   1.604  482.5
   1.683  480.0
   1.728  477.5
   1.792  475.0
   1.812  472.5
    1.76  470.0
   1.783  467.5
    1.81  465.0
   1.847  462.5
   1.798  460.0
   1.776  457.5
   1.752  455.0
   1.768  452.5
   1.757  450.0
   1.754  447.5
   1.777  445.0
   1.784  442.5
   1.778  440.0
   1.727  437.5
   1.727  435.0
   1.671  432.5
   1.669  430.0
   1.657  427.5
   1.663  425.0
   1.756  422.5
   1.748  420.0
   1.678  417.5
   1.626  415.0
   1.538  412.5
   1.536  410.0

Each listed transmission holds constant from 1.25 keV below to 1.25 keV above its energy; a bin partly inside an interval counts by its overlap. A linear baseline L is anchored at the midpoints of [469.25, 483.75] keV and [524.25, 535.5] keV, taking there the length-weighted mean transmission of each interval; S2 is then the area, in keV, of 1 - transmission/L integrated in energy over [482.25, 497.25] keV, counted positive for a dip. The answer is 3.3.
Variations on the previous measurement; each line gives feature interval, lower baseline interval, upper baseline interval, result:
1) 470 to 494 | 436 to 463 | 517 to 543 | 2.01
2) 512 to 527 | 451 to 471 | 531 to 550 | 4.25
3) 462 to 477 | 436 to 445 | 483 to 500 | -3.17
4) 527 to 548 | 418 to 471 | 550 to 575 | -0.08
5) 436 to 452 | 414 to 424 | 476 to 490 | -1.00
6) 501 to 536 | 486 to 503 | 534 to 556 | 6.94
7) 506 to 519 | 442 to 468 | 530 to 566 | 6.66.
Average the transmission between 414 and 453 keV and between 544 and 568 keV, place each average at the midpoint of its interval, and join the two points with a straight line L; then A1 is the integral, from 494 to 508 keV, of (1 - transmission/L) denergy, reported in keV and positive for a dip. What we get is 7.81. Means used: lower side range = 1.72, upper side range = 1.87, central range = 0.797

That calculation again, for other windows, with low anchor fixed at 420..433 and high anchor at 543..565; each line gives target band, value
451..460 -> -0.2 keV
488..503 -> 6.0 keV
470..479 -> -0.1 keV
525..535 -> 0.6 keV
